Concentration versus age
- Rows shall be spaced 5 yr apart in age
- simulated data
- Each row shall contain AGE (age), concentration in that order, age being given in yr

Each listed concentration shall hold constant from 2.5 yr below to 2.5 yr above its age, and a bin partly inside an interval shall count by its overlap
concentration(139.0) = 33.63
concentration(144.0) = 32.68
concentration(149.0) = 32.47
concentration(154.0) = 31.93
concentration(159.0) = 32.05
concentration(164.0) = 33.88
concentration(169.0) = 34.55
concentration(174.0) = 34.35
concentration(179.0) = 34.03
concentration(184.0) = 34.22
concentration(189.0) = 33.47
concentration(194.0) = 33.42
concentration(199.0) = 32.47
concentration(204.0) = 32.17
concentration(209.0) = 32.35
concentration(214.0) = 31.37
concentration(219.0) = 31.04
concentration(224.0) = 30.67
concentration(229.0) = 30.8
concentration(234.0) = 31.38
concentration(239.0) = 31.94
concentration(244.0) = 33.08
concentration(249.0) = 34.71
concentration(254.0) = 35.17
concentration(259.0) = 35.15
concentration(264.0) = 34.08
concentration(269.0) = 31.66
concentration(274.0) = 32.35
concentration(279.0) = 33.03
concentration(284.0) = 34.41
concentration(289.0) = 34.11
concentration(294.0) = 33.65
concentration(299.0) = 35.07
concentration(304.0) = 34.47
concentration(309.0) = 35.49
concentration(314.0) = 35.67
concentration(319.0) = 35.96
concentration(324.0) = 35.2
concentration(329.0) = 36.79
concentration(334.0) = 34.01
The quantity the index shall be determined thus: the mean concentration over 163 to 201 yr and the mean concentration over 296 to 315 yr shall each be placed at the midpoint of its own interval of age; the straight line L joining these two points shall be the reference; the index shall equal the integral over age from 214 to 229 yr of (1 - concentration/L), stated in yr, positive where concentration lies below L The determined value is 1.44 yr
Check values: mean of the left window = 33.8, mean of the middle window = 30.9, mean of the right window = 35.1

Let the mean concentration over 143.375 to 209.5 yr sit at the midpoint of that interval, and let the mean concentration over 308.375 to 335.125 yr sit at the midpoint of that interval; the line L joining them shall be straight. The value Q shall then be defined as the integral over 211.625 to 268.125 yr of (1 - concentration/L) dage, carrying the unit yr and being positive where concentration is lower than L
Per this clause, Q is 2.6 yr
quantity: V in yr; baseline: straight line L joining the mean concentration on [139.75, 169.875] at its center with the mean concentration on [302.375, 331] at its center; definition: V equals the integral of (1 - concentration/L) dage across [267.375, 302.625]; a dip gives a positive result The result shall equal 1.5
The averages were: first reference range 32.9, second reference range 35.6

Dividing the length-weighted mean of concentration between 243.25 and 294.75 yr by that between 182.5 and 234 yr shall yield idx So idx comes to 1.1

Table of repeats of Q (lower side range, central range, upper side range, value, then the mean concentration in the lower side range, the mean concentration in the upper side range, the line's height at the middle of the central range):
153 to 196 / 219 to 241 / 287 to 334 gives 1.96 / 33.6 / 35.1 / 34.2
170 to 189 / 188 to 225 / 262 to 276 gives 1.72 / 34.1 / 32.7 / 33.7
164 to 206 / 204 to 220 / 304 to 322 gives 1.08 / 33.6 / 35.5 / 34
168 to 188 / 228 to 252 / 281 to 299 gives 1.16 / 34.2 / 34.2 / 34.2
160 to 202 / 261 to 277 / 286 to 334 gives 0.86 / 33.7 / 35.1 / 34.7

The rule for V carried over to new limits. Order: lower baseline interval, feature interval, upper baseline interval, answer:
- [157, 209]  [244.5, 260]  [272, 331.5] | -0.3 yr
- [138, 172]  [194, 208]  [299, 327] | 0.5 yr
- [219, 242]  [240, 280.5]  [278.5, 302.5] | -1.2 yr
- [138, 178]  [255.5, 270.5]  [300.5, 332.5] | 0.4 yr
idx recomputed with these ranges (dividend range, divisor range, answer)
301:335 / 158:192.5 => 1.05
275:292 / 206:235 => 1.08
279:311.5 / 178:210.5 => 1.04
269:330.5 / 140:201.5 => 1.04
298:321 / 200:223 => 1.11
